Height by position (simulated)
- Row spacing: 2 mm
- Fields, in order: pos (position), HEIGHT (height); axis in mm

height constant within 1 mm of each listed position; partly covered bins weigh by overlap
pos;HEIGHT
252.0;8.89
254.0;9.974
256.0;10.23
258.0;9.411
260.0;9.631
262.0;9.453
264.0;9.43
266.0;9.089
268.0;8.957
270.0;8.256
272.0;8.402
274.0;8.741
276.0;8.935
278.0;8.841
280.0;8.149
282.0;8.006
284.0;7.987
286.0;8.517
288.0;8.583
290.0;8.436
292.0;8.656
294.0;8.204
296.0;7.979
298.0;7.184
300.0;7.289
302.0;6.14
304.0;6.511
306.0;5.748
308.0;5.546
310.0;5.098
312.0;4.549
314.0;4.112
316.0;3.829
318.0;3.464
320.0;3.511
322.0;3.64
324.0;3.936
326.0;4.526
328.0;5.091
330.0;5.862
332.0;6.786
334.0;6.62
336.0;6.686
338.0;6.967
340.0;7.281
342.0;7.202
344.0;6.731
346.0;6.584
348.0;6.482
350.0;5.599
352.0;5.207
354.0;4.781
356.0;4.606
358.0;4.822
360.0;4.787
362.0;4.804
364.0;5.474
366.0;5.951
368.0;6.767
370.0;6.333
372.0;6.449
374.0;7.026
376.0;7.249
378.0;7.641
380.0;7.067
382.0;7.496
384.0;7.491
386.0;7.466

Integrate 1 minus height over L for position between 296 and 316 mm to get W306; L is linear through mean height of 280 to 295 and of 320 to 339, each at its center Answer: 3.7 mm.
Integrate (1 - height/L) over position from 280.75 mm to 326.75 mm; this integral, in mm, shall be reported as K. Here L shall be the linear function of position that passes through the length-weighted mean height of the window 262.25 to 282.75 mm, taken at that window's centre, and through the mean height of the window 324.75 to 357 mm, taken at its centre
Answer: 8.7 mm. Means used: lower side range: 8.72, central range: 6.17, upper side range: 6.05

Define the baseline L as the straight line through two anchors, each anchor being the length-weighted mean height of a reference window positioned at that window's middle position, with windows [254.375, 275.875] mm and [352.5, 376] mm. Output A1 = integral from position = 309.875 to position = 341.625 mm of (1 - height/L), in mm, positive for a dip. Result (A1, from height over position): 8.2 mm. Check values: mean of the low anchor 9.17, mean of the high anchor 5.68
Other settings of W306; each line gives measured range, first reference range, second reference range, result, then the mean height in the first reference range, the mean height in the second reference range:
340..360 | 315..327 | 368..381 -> -1.3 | 3.82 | 6.95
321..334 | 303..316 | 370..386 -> 1.4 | 5.15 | 7.16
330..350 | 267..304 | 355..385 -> 0.6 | 8.14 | 6.26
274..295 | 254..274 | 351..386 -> 0.4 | 9.22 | 6.15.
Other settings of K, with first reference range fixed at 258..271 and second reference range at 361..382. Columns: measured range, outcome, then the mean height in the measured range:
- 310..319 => 4.34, 4.11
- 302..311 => 2.61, 5.77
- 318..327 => 4.51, 3.85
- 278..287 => 0.49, 8.24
